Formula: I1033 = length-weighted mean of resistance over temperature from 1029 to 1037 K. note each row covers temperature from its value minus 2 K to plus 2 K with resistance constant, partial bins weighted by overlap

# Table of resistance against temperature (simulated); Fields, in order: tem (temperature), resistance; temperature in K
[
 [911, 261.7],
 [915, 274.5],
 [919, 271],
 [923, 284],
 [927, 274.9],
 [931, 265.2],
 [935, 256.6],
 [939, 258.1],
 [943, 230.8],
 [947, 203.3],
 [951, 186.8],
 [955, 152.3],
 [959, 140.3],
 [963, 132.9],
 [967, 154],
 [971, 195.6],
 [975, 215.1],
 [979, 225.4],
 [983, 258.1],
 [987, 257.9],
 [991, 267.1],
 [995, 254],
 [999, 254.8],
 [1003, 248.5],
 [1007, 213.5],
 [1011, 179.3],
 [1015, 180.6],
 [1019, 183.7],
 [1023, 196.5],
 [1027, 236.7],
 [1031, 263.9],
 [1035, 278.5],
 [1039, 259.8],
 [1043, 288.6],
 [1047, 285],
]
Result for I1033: 271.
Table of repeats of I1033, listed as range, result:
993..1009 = 243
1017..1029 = 206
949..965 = 153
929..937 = 261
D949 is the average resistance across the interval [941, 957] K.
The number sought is 193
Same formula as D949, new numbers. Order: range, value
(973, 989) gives 239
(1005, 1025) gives 191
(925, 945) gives 257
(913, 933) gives 274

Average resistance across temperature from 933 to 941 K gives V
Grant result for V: 257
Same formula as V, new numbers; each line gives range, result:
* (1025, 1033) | 250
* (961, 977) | 174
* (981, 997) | 259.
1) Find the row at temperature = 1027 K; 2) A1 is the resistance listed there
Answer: 236.7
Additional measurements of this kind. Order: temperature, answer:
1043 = 288.6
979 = 225.4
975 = 215.1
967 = 154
